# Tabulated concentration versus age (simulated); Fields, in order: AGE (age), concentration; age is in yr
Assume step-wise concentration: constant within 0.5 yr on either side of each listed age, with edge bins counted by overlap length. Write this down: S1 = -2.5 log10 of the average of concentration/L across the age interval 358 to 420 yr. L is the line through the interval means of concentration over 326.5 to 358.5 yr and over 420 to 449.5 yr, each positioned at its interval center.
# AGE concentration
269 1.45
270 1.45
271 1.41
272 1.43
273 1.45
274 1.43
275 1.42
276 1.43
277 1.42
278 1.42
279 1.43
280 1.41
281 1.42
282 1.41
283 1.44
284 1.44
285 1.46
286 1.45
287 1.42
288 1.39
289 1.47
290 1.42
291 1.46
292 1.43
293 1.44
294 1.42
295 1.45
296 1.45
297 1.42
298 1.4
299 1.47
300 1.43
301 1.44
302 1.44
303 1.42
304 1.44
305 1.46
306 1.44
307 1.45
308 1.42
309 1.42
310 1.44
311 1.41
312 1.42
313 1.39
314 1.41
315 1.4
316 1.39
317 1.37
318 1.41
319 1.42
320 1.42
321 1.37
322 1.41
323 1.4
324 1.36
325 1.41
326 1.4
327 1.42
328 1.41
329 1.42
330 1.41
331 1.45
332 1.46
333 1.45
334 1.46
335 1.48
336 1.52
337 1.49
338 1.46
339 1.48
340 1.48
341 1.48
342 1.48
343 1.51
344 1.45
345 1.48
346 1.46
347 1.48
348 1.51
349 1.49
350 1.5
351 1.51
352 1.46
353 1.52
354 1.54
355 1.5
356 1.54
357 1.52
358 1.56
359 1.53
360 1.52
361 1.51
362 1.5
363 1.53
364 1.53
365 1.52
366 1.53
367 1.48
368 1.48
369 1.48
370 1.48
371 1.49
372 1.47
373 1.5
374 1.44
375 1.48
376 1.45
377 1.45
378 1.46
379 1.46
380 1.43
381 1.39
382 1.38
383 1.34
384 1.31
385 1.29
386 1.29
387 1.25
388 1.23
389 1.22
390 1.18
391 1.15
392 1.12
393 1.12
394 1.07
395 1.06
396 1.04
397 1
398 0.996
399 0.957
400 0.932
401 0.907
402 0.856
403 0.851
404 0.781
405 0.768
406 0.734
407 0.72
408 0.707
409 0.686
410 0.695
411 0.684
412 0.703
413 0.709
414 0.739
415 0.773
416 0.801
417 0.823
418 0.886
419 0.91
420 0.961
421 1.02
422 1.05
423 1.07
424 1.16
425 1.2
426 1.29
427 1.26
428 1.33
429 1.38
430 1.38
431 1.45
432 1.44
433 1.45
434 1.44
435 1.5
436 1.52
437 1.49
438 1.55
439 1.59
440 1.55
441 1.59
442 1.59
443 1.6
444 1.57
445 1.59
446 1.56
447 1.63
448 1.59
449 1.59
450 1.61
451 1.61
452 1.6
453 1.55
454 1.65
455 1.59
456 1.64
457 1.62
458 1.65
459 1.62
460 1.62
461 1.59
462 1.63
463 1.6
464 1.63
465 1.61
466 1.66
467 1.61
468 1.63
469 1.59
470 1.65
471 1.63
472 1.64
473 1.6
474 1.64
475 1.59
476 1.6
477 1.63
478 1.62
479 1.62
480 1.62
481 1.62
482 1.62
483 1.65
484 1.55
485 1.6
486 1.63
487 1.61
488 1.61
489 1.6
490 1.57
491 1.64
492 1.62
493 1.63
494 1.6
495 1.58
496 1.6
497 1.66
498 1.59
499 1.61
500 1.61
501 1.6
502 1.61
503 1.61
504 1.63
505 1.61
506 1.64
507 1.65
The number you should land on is 0.24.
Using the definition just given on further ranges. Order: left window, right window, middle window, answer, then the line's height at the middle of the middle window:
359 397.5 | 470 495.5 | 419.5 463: 0.03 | 1.51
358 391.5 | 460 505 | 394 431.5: 0.48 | 1.49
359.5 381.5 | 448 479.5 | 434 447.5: 0.02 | 1.58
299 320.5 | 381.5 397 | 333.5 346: -0.11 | 1.34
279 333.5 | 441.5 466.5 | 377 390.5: 0.15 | 1.52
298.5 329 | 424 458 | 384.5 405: 0.36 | 1.48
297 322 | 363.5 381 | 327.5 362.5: -0.03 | 1.45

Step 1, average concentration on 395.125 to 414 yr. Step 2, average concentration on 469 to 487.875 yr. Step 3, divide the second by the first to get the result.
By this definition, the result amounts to 2.0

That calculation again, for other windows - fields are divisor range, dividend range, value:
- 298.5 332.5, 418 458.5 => 1.01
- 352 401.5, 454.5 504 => 1.20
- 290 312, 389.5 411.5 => 0.63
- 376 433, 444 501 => 1.50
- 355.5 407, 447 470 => 1.26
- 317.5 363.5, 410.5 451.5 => 0.87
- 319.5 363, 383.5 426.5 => 0.66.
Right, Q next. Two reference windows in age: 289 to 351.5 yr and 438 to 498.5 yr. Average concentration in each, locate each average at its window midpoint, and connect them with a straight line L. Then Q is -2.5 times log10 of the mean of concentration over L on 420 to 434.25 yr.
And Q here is 0.229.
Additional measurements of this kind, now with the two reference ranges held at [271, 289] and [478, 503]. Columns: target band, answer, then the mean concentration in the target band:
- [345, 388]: 0.029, 1.46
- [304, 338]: 0.029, 1.42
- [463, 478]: -0.019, 1.62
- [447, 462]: -0.021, 1.61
